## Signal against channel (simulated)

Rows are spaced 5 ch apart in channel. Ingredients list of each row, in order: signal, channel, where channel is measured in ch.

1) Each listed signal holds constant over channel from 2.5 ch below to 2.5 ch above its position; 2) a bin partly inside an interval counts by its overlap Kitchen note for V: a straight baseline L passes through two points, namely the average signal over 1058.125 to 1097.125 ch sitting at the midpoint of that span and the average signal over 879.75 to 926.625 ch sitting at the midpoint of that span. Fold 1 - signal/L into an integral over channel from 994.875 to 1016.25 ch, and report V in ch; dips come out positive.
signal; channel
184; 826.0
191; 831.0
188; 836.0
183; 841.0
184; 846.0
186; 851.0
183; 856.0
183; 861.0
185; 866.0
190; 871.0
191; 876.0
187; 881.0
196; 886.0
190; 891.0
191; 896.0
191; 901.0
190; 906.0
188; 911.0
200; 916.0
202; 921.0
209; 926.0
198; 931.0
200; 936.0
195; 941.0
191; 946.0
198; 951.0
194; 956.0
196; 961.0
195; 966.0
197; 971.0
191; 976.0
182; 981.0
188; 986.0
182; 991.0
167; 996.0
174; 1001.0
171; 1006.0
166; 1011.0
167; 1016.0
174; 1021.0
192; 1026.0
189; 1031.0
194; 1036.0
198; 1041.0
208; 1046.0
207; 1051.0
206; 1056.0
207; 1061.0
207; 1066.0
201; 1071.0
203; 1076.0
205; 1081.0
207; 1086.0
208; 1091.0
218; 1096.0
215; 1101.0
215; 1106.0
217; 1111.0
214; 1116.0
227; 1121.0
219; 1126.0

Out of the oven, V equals 3.4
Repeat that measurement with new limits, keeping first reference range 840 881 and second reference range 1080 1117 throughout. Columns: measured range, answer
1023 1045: 1.2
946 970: 0.2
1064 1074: 0.3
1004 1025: 3.3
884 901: -0.2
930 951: -0.1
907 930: -0.8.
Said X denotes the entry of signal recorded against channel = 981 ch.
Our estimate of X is 182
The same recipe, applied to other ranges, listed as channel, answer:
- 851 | 186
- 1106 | 215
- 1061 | 207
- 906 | 190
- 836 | 188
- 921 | 202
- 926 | 209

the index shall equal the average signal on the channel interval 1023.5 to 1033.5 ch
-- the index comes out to 190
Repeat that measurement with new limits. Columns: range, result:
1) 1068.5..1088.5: 204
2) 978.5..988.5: 185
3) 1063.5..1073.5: 204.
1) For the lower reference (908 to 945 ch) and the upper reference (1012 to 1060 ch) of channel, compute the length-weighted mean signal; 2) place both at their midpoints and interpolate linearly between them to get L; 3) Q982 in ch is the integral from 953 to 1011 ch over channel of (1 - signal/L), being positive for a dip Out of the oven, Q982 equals 3.2 ch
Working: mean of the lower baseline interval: 198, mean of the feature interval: 184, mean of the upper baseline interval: 192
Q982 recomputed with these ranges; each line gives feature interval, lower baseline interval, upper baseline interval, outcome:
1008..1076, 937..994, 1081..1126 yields 3.6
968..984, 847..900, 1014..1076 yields 0.2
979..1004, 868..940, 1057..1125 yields 2.9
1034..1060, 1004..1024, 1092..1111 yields -2.2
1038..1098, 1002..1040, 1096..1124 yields -2.0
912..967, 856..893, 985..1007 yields -4.8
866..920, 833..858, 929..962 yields -0.3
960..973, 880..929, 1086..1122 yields 0.3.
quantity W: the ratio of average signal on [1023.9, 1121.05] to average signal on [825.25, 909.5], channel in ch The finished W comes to 1.10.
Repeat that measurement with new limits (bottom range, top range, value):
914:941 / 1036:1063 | 1.01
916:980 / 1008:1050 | 0.95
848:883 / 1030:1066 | 1.08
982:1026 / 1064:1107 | 1.19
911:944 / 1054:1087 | 1.03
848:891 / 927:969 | 1.05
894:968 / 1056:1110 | 1.07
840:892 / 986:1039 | 0.95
